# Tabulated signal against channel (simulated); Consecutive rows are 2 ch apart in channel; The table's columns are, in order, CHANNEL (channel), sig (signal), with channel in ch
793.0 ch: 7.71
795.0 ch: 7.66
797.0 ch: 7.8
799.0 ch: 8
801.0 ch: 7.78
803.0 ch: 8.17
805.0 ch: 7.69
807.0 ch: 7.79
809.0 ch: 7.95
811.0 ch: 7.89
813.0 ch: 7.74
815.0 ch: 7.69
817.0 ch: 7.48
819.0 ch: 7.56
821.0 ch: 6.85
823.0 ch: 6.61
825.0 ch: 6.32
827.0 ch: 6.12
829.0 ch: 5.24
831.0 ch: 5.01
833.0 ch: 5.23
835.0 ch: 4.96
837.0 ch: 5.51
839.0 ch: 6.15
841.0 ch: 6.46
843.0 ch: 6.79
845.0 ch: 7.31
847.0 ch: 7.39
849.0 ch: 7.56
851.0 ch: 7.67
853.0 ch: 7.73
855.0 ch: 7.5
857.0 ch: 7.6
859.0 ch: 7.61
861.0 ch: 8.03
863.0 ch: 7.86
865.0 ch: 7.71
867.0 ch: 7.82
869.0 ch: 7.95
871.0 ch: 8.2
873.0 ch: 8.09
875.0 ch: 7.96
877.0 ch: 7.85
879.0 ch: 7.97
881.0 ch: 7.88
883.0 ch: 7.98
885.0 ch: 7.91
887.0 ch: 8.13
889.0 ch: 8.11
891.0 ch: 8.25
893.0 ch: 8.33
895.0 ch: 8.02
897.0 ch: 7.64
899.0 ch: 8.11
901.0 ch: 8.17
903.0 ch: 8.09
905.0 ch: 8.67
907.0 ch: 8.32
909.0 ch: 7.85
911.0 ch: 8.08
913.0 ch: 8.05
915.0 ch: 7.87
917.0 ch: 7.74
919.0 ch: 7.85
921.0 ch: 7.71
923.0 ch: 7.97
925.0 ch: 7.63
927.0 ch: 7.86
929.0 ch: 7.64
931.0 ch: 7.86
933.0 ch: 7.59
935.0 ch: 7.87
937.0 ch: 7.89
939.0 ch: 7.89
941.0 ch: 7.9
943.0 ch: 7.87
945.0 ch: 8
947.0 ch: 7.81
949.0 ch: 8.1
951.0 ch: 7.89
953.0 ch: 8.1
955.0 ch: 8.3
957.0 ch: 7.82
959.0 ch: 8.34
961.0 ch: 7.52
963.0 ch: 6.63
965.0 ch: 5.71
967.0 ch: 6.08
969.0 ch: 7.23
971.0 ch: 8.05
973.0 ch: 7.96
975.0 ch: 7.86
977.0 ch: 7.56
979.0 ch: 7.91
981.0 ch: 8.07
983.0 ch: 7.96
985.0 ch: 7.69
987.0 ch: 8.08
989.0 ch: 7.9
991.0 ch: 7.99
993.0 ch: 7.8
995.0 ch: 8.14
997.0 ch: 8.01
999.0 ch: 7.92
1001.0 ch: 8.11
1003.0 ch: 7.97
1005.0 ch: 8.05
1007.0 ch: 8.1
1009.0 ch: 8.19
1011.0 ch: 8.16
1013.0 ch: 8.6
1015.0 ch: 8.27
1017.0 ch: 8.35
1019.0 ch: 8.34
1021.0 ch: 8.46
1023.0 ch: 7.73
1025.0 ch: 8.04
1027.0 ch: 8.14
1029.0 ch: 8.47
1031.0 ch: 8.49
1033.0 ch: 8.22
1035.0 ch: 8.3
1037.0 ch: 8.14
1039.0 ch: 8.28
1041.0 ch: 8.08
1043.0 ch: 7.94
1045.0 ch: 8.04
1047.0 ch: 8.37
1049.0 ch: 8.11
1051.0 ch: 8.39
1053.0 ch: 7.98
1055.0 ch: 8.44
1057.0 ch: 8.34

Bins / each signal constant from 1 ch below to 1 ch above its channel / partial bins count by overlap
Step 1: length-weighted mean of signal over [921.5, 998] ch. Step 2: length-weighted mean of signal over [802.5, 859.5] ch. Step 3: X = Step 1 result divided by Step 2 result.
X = 1.12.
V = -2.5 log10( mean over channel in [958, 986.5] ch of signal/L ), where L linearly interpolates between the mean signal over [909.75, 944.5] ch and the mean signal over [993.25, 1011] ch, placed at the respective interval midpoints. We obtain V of 0.07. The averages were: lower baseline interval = 7.84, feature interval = 7.48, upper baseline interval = 8.06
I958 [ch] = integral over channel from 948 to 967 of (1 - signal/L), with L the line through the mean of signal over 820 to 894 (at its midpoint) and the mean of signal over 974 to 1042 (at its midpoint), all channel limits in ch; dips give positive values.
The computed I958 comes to 0.7 ch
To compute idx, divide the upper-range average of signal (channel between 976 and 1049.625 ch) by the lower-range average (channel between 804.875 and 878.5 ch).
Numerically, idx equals 1.1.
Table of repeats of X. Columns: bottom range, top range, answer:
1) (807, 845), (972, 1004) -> 1.20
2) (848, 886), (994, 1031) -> 1.04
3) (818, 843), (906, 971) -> 1.28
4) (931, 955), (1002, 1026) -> 1.03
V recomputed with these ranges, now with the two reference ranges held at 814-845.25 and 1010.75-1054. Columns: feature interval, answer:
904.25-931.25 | -0.114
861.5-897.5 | -0.178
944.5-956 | -0.082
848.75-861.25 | -0.170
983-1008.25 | -0.014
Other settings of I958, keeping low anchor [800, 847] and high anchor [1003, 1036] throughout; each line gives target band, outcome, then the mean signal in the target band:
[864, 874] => -1.14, 7.95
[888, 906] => -1.99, 8.15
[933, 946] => -0.38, 7.88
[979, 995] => 0.12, 7.94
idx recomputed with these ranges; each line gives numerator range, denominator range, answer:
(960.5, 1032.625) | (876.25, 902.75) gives 0.98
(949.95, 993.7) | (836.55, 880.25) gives 1.02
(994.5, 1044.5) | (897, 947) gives 1.03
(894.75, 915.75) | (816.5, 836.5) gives 1.33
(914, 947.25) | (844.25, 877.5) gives 1.01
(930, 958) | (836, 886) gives 1.05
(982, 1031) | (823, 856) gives 1.26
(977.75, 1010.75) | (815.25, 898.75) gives 1.10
